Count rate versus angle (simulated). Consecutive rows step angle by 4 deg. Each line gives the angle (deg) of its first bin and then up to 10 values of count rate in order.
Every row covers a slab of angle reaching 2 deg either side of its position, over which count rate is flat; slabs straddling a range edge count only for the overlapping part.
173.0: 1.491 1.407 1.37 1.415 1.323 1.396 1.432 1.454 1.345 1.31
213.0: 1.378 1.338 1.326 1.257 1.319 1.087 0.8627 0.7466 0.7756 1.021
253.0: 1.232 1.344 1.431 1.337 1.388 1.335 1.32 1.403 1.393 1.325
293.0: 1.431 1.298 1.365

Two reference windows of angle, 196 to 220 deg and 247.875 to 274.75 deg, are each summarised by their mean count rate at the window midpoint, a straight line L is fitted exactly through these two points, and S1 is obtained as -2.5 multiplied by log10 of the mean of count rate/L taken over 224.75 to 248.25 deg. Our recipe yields 0.33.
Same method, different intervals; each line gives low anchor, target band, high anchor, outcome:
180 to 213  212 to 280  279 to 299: 0.14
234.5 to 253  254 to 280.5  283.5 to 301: -0.21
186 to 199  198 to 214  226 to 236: -0.05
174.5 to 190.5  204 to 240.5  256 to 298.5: 0.13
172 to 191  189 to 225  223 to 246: -0.13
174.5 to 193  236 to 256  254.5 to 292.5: 0.40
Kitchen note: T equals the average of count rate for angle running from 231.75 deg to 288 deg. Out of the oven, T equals 1.19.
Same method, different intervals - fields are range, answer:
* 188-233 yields 1.34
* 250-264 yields 1.31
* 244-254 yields 1.01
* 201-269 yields 1.21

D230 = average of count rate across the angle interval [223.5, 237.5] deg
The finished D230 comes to 1.16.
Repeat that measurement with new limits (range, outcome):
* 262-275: 1.36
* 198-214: 1.38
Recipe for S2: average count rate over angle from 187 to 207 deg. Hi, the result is 1.39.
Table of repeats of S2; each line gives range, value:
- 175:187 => 1.4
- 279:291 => 1.37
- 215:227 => 1.31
